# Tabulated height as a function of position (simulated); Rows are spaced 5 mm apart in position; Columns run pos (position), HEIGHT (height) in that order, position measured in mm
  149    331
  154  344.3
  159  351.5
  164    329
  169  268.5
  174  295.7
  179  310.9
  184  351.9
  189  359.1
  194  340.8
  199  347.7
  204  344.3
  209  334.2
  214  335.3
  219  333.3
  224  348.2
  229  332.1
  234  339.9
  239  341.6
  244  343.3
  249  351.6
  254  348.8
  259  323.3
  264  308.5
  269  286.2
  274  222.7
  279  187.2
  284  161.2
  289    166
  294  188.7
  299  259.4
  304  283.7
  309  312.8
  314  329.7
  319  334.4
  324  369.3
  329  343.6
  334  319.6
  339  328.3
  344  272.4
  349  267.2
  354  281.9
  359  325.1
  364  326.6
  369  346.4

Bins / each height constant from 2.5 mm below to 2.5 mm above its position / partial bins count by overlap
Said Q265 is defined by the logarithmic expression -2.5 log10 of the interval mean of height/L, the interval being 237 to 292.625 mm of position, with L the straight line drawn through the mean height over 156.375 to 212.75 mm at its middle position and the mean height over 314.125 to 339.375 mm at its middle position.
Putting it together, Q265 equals 0.22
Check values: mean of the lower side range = 330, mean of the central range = 274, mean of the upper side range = 339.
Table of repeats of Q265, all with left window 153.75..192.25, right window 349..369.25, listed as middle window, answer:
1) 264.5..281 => 0.29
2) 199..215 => -0.06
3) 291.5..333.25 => 0.04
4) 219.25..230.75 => -0.06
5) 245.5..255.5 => -0.10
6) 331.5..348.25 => 0.03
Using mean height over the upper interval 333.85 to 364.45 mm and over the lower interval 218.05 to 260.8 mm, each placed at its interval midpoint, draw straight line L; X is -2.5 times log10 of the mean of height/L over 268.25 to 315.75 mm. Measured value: 0.33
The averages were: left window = 341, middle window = 237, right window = 300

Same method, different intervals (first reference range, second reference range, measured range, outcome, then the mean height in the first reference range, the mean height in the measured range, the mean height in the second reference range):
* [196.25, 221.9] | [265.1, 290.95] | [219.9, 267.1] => -0.23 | 339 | 337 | 211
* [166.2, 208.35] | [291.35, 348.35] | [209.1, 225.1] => -0.05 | 328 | 337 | 302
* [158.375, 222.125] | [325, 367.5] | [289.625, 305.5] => 0.34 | 331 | 232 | 311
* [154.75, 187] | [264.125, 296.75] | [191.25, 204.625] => -0.18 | 320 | 345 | 210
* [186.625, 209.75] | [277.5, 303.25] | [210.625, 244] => -0.14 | 346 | 339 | 199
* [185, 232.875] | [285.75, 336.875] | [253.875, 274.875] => 0.06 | 342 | 298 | 289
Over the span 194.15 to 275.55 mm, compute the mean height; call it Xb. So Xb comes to 329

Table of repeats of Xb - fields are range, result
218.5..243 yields 340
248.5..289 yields 263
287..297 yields 182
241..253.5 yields 347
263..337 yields 271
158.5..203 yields 328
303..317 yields 312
